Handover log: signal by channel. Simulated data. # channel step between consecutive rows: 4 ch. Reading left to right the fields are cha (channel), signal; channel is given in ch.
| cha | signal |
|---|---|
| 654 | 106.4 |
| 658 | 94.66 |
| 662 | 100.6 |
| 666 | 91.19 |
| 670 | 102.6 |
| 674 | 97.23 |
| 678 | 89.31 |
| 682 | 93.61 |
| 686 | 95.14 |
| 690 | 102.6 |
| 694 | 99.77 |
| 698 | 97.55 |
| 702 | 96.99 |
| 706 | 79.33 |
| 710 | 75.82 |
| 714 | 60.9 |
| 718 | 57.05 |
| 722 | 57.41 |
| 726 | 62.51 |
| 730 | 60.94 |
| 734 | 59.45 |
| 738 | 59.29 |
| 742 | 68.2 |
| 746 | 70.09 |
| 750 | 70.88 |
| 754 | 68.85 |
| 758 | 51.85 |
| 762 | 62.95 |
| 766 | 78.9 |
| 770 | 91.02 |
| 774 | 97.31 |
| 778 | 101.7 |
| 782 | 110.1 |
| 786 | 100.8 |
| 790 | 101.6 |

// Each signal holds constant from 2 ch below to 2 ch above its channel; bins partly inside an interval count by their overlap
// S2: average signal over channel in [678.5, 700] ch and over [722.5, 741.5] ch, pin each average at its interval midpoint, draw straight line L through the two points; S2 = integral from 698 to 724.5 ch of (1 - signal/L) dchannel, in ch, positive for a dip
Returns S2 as 2.1 ch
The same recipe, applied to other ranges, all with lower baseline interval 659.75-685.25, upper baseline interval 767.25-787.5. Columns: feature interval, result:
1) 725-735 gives 3.8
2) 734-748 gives 4.7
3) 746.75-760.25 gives 4.7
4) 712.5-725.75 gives 5.2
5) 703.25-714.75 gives 2.6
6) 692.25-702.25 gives -0.2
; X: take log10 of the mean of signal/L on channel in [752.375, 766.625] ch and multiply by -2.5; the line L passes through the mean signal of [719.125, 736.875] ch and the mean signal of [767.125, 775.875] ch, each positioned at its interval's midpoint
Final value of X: 0.29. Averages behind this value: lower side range 59.9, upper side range 92.6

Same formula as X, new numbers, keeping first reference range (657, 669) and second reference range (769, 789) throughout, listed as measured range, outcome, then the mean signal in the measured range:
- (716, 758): 0.49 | 62.9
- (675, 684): 0.05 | 92.1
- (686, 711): 0.05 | 92.9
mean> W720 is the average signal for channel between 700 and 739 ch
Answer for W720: 67.2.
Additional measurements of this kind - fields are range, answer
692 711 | 90.6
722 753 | 64.2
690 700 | 99.4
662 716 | 91.3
